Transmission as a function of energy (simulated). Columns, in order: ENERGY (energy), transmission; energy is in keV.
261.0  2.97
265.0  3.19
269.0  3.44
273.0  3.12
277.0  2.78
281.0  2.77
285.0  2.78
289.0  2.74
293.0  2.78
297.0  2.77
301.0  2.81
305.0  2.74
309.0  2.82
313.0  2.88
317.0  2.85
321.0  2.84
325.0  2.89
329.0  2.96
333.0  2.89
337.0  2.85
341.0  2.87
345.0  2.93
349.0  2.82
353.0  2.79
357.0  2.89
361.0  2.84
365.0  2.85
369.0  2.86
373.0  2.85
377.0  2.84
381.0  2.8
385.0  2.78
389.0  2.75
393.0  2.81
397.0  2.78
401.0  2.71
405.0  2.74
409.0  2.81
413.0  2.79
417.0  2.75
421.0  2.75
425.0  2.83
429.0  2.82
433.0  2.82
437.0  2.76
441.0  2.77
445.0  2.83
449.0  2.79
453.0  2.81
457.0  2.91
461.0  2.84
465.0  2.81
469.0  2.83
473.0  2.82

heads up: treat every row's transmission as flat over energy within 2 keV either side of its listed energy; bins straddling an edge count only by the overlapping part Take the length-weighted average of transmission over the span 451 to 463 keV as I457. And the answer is 2.85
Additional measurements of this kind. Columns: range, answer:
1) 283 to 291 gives 2.76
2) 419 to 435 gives 2.8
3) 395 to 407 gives 2.74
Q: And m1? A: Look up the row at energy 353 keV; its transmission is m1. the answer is 2.79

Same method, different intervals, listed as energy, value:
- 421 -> 2.75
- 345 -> 2.93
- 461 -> 2.84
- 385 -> 2.78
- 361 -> 2.84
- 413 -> 2.79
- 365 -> 2.85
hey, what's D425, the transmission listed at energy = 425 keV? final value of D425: 2.83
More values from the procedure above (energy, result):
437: 2.76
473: 2.82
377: 2.84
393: 2.81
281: 2.77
